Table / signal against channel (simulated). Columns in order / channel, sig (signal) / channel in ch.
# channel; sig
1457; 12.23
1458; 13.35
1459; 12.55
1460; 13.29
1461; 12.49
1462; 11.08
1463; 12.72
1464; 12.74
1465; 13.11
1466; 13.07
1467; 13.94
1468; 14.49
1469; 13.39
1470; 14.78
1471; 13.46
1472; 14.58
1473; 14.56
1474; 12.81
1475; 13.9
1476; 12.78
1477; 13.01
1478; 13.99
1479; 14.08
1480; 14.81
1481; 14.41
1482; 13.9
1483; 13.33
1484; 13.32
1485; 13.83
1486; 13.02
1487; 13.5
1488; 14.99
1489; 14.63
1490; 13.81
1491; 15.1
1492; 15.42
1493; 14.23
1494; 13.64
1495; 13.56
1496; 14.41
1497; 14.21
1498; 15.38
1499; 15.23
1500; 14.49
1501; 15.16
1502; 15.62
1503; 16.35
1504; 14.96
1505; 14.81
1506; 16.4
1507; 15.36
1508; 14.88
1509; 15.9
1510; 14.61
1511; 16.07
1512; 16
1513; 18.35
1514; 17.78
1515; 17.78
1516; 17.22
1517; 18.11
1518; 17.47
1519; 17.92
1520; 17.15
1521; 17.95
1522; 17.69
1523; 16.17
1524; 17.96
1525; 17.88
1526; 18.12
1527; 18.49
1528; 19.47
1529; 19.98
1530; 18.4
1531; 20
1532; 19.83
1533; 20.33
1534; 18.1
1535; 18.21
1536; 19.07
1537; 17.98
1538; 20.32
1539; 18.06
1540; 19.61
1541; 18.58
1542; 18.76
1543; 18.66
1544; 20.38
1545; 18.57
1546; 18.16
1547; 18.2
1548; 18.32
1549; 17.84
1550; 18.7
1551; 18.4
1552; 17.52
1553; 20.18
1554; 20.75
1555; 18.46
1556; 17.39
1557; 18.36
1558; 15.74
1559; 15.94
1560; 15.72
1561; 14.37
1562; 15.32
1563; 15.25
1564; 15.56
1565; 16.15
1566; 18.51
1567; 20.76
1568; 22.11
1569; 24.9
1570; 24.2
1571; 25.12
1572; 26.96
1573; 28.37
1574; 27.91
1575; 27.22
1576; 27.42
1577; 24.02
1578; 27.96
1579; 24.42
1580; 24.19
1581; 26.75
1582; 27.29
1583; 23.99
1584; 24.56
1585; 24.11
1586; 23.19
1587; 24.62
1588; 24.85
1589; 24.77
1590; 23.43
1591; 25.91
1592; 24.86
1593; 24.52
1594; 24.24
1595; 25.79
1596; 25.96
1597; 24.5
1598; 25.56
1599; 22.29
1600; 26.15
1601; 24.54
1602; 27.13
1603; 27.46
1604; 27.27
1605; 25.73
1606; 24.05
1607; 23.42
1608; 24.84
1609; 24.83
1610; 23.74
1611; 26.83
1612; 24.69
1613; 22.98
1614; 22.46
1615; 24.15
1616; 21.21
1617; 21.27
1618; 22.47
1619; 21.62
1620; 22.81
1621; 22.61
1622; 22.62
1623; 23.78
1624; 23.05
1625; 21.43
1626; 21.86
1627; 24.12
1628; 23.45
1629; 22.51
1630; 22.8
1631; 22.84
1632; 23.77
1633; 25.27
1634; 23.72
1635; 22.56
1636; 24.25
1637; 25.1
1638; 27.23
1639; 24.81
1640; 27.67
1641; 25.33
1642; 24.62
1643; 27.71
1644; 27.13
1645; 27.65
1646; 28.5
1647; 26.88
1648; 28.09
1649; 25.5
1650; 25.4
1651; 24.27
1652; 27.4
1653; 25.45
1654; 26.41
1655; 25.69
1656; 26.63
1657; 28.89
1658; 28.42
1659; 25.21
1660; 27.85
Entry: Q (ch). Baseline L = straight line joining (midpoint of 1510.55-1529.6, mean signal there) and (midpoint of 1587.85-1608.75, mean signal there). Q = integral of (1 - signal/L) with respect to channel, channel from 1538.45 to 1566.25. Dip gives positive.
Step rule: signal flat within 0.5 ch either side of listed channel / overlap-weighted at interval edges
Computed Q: 4.0 ch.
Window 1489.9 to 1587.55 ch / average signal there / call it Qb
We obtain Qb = 18.9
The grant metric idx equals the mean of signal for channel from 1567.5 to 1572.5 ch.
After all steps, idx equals 24.7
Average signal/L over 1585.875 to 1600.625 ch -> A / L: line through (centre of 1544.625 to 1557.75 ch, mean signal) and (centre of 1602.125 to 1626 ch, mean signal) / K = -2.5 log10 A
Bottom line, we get -0.13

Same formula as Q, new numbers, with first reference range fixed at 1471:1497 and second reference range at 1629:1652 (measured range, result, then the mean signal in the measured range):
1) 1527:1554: -1.2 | 18.9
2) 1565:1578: -2.6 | 24.6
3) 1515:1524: -0.5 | 17.5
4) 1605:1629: 0.5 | 23.3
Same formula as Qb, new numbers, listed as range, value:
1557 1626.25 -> 23.4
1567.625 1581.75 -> 25.9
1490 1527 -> 16.1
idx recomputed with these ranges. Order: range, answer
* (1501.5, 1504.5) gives 15.6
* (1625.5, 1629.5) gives 23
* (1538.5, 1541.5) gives 18.8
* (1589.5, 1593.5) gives 24.7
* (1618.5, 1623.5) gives 22.7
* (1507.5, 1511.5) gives 15.4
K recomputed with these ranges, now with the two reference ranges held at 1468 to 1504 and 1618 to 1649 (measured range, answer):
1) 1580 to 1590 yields -0.17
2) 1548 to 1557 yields 0.01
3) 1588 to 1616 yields -0.12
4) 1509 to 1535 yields -0.07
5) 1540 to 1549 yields -0.02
